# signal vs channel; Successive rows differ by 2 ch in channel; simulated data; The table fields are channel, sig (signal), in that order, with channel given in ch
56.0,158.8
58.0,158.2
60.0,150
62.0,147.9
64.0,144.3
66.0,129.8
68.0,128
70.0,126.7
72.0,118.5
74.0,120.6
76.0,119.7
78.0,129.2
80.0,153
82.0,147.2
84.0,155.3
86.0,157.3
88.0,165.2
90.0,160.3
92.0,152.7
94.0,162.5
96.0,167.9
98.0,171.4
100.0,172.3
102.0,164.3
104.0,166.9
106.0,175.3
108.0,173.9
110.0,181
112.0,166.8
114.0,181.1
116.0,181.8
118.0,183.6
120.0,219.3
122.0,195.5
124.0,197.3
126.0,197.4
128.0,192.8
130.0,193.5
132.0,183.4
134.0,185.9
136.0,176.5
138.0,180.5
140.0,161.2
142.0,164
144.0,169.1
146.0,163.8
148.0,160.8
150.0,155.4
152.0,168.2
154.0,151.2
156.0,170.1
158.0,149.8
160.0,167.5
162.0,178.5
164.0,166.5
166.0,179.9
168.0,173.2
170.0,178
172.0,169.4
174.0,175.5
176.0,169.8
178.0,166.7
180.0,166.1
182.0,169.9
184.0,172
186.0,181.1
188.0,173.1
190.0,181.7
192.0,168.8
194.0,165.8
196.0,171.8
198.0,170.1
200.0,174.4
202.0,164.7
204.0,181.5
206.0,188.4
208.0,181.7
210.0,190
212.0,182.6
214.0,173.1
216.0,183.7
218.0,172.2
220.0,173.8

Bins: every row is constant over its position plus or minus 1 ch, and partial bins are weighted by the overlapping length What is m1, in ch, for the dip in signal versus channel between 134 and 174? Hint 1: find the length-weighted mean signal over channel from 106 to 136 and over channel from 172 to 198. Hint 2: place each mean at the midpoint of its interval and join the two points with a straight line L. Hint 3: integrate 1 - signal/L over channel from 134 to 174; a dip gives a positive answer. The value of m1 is 2.4 ch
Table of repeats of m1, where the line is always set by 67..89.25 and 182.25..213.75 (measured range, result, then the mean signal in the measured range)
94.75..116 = -3.7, 172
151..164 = -0.1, 164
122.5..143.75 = -3.7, 183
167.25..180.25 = -0.2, 172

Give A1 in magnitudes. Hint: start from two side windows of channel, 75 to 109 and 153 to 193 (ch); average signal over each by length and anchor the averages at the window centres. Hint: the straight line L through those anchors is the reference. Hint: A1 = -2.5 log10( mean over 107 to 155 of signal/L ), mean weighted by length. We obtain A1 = -0.091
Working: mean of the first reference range 158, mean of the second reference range 170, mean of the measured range 178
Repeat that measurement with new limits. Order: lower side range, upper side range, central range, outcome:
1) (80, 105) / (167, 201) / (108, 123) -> -0.14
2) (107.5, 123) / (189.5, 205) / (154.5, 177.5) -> 0.04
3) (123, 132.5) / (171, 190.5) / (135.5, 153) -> 0.13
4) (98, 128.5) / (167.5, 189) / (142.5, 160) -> 0.10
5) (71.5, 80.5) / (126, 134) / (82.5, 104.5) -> -0.11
